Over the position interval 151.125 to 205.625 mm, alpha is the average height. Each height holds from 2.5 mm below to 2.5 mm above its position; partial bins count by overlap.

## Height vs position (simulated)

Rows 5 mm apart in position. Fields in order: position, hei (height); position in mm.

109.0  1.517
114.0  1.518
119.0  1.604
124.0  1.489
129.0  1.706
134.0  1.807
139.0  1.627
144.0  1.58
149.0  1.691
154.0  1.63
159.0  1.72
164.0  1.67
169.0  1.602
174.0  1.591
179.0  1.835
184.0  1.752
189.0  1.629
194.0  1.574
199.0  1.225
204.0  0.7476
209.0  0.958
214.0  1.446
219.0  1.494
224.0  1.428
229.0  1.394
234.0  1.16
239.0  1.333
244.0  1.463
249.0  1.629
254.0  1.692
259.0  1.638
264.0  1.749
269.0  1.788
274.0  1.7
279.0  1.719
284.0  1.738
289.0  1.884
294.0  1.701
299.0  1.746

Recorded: 1.56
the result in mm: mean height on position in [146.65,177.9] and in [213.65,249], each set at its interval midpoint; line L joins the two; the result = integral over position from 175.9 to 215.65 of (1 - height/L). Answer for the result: 3.7 mm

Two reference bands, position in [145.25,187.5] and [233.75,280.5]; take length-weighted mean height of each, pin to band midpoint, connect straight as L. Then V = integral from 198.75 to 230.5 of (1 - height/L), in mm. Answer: 7.8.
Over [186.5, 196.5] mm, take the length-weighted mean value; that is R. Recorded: 1.6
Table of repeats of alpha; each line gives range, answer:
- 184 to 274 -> 1.45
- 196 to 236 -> 1.24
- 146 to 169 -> 1.67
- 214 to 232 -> 1.43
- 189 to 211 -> 1.19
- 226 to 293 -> 1.61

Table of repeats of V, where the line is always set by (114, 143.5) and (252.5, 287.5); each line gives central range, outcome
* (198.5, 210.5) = 5.3 mm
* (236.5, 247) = 1.8 mm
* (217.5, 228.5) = 1.6 mm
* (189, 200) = 1.3 mm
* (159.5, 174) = 0.1 mm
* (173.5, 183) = -0.5 mm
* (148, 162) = -0.3 mm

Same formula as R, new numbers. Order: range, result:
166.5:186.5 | 1.7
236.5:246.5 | 1.4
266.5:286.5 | 1.74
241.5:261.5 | 1.61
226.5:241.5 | 1.3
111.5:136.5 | 1.62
